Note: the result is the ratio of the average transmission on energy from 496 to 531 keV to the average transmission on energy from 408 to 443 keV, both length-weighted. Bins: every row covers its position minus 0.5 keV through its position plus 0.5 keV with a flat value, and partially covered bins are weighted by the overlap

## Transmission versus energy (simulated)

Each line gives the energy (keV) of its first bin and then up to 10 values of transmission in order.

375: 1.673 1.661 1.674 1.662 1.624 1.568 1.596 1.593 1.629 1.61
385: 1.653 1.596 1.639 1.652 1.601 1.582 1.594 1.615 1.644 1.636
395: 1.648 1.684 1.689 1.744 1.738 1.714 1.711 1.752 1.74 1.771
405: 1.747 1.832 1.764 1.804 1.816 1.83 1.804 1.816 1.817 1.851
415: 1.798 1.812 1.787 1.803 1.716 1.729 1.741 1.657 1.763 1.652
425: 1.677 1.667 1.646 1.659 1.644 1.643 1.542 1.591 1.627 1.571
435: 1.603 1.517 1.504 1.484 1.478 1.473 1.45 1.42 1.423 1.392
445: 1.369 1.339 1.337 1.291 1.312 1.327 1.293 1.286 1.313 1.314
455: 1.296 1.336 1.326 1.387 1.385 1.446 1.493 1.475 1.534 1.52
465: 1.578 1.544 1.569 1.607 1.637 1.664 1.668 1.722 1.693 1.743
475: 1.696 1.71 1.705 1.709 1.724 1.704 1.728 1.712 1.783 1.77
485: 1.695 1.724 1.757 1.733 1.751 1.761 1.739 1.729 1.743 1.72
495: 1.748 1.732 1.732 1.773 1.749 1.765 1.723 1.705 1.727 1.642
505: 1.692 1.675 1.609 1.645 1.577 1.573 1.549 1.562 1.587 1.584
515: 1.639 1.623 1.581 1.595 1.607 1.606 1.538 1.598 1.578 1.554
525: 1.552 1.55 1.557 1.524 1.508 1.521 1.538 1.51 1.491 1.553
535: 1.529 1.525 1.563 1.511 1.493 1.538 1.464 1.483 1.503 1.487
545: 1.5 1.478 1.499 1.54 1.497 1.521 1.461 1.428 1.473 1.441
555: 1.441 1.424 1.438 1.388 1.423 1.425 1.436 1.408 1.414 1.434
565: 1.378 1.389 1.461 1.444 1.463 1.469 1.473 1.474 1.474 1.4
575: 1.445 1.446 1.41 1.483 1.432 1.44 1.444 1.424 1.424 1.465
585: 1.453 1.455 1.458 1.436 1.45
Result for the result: 1.0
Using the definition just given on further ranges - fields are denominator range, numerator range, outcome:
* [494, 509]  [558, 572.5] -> 0.84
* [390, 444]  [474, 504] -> 1.04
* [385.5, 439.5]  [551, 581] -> 0.85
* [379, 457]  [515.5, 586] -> 0.93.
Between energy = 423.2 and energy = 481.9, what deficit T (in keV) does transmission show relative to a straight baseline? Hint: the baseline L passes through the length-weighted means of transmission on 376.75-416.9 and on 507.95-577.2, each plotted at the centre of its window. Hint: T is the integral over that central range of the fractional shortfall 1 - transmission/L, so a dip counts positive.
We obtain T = 3.5 keV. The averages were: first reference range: 1.7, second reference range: 1.5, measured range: 1.53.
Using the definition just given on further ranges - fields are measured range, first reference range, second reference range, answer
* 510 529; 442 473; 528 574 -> -1.45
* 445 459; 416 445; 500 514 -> 2.50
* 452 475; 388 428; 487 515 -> 2.59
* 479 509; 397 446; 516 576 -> -2.99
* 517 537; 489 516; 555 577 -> 0.44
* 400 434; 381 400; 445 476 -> -3.28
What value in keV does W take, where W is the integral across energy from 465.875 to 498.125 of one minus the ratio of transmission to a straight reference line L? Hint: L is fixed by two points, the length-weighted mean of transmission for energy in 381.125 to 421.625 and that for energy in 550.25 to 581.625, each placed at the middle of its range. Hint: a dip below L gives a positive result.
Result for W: -2.69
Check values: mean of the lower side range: 1.72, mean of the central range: 1.71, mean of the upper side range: 1.44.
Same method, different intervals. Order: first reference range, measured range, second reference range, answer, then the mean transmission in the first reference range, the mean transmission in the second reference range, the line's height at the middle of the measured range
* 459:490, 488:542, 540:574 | -1.95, 1.66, 1.46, 1.56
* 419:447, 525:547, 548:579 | -0.71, 1.56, 1.44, 1.47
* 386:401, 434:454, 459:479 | 2.76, 1.66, 1.61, 1.63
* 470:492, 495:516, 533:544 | -0.36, 1.72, 1.51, 1.63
